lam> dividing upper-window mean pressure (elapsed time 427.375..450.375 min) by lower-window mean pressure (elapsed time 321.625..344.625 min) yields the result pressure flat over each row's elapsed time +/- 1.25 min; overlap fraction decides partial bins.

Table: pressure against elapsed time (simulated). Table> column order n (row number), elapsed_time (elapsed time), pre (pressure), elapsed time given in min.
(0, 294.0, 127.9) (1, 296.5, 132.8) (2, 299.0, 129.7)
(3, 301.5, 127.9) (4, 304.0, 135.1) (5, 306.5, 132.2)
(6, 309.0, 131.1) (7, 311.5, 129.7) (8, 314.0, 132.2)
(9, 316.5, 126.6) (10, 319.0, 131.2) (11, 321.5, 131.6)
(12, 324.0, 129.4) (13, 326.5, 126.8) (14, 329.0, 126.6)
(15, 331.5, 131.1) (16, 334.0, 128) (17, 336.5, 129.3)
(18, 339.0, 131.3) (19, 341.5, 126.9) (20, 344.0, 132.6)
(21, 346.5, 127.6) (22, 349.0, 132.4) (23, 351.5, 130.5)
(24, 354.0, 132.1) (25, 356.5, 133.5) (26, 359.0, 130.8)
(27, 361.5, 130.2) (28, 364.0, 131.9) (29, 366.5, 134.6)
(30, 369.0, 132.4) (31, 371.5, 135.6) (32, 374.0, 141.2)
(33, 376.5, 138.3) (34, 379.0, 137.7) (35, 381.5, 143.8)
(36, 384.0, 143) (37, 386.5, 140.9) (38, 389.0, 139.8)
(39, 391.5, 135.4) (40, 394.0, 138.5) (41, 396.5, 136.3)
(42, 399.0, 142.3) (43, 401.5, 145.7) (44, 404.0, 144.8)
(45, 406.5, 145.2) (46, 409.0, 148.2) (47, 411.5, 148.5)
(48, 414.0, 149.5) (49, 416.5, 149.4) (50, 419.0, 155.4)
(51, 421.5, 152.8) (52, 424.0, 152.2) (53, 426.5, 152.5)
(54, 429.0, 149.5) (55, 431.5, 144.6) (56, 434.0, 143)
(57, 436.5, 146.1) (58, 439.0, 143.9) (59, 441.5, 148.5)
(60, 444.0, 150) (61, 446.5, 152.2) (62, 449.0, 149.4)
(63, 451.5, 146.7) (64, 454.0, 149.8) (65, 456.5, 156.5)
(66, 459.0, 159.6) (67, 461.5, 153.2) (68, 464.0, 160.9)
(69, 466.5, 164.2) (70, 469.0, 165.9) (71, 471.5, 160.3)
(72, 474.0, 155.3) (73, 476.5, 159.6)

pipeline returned 1.14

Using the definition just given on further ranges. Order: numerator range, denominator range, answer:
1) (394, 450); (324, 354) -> 1.14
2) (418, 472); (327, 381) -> 1.15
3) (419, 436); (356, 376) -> 1.12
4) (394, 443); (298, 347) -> 1.13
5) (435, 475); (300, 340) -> 1.18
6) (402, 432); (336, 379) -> 1.13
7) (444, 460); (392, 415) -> 1.06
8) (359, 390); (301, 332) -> 1.05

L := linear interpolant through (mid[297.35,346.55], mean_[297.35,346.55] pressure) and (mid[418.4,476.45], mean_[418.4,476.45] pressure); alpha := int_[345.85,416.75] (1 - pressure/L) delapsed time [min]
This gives 1.1 min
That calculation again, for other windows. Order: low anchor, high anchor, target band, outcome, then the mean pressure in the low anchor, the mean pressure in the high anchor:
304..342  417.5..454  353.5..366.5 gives 0.40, 130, 149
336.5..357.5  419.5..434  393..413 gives 0.06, 131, 150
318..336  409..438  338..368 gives 0.76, 129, 149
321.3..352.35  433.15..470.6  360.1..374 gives 0.20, 129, 153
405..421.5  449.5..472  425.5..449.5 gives 0.86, 150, 157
